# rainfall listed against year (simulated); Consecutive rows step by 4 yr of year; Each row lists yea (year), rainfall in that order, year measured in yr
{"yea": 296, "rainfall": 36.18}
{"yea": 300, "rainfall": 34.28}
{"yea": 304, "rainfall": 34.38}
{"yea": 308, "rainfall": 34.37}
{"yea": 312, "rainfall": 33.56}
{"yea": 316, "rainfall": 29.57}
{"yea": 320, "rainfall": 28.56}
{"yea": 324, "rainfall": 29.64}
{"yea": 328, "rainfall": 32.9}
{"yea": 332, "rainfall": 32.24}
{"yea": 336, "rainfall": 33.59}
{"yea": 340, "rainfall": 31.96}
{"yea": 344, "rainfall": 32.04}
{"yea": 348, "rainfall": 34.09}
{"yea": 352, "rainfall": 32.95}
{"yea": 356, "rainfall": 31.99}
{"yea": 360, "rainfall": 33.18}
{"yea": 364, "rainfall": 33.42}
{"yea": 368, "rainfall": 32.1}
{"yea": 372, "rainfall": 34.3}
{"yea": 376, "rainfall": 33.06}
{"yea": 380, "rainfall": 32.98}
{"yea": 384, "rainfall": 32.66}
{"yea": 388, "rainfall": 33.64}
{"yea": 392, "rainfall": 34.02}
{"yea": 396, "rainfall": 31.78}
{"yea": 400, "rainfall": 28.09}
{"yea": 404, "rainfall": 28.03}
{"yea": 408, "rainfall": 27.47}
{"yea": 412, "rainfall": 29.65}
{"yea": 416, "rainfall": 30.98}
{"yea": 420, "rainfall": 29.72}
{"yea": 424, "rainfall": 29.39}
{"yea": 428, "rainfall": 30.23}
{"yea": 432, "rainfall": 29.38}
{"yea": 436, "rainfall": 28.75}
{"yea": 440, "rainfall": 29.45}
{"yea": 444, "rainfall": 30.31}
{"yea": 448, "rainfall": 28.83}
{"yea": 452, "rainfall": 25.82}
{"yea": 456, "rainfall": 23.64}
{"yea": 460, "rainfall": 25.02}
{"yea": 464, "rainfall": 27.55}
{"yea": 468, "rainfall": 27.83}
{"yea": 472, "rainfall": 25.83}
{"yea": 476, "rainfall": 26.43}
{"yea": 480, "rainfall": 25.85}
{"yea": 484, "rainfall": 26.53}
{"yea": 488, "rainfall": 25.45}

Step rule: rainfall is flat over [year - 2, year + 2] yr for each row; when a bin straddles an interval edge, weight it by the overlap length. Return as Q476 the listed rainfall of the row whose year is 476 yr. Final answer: 26.43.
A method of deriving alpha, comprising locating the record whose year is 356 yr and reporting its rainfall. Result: 31.99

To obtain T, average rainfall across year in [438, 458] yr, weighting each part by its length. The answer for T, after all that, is 27.6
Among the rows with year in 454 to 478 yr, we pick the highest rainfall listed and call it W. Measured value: 27.83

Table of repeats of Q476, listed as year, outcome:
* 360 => 33.18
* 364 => 33.42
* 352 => 32.95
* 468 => 27.83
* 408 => 27.47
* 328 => 32.9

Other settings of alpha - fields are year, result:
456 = 23.64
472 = 25.83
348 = 34.09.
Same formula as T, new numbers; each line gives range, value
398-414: 28.3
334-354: 32.9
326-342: 32.7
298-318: 33.2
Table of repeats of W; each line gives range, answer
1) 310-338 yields 33.59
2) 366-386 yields 34.3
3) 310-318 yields 33.56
